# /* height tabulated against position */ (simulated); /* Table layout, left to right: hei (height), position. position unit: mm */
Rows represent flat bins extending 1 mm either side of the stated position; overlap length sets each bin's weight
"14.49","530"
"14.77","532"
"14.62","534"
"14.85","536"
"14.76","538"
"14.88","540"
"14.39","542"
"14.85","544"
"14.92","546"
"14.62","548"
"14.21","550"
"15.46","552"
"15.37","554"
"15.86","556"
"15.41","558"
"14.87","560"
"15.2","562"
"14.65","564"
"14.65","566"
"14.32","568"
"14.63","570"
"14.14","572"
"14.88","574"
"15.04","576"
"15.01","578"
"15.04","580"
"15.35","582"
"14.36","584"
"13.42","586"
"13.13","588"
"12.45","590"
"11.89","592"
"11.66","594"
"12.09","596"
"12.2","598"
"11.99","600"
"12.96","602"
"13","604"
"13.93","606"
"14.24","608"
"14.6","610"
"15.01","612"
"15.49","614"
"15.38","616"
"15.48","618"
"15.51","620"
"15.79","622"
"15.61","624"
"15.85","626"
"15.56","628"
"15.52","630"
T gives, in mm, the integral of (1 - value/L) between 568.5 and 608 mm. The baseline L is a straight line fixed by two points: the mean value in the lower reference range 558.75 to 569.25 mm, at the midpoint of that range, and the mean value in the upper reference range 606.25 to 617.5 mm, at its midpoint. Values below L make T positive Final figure 3.4 mm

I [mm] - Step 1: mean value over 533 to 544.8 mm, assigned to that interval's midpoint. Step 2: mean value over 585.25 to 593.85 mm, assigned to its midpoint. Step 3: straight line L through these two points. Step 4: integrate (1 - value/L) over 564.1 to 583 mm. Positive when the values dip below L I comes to -2.2 mm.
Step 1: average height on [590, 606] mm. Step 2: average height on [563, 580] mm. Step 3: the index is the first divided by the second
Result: 0.84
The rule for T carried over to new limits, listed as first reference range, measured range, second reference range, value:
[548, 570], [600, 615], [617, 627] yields 1.4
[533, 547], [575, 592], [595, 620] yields 0.2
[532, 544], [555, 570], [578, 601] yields -1.1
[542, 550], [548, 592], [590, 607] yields -2.9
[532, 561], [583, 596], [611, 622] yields 2.1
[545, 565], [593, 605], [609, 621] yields 2.3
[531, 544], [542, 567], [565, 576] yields -0.6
